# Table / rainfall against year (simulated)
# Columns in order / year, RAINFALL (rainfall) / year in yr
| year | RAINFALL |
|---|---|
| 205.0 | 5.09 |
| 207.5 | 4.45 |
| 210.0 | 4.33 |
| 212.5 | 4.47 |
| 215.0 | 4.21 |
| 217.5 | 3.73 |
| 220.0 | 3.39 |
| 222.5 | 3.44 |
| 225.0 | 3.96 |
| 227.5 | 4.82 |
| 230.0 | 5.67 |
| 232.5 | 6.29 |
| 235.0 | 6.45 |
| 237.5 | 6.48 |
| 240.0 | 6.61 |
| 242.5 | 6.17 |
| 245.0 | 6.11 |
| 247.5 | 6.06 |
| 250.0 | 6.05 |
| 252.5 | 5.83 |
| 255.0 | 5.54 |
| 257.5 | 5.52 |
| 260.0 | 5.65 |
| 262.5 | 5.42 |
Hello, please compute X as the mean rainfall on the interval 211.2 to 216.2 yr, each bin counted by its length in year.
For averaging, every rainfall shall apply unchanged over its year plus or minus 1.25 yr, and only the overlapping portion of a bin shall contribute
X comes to 4.34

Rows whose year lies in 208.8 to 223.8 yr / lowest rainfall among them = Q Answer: 3.39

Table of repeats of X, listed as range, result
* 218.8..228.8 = 3.91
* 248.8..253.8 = 5.93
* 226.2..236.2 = 5.8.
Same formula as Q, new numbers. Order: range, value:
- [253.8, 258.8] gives 5.52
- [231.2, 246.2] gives 6.11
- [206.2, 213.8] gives 4.33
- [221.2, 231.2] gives 3.44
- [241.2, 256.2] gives 5.54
